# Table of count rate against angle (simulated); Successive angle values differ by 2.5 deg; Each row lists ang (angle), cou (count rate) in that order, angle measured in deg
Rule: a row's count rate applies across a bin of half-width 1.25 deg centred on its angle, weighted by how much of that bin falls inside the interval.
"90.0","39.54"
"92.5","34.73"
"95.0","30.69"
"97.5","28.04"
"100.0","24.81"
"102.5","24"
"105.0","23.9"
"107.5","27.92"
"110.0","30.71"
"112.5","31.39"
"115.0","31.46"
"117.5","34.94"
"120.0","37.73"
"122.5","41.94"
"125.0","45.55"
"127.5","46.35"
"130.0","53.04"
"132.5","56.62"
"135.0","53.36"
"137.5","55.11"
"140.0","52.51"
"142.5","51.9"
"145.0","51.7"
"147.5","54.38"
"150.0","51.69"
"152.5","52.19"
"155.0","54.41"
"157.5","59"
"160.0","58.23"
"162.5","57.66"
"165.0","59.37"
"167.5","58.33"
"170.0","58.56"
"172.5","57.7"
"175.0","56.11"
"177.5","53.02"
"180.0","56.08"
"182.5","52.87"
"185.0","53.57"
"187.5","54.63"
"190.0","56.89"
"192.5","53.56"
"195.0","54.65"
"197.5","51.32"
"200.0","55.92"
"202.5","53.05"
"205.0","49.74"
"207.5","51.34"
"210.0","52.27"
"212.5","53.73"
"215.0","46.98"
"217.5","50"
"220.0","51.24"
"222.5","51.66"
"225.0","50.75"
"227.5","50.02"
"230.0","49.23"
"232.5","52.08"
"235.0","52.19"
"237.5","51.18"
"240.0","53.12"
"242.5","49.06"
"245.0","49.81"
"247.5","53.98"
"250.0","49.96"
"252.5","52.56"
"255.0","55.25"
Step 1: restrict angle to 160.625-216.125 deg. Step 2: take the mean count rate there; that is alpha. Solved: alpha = 54.5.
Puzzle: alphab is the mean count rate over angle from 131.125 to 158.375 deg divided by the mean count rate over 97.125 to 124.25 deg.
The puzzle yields 1.74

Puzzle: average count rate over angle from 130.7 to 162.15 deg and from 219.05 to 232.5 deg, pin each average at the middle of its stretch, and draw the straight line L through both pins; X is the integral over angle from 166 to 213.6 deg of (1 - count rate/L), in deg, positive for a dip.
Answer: -1.9 deg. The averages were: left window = 54.3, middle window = 54.4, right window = 50.7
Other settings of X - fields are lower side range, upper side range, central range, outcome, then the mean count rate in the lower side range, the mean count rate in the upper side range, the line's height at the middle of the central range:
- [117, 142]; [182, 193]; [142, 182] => -3.06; 48.2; 54.5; 51.7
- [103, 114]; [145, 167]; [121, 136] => -3.50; 28.2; 55.7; 39.8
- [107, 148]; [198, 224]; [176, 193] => -1.74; 44.6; 51.6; 49.4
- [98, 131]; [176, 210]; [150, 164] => -3.45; 34.6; 53.6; 44.9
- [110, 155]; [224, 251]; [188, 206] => -1.54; 46.9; 51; 49.5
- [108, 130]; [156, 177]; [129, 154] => -3.20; 38.1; 57.9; 47.5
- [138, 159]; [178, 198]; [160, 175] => -1.17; 53.6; 54.3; 53.9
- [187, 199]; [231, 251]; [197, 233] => 1.13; 54.2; 51.4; 52.9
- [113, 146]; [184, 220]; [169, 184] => -1.52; 46.7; 52.6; 50.5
